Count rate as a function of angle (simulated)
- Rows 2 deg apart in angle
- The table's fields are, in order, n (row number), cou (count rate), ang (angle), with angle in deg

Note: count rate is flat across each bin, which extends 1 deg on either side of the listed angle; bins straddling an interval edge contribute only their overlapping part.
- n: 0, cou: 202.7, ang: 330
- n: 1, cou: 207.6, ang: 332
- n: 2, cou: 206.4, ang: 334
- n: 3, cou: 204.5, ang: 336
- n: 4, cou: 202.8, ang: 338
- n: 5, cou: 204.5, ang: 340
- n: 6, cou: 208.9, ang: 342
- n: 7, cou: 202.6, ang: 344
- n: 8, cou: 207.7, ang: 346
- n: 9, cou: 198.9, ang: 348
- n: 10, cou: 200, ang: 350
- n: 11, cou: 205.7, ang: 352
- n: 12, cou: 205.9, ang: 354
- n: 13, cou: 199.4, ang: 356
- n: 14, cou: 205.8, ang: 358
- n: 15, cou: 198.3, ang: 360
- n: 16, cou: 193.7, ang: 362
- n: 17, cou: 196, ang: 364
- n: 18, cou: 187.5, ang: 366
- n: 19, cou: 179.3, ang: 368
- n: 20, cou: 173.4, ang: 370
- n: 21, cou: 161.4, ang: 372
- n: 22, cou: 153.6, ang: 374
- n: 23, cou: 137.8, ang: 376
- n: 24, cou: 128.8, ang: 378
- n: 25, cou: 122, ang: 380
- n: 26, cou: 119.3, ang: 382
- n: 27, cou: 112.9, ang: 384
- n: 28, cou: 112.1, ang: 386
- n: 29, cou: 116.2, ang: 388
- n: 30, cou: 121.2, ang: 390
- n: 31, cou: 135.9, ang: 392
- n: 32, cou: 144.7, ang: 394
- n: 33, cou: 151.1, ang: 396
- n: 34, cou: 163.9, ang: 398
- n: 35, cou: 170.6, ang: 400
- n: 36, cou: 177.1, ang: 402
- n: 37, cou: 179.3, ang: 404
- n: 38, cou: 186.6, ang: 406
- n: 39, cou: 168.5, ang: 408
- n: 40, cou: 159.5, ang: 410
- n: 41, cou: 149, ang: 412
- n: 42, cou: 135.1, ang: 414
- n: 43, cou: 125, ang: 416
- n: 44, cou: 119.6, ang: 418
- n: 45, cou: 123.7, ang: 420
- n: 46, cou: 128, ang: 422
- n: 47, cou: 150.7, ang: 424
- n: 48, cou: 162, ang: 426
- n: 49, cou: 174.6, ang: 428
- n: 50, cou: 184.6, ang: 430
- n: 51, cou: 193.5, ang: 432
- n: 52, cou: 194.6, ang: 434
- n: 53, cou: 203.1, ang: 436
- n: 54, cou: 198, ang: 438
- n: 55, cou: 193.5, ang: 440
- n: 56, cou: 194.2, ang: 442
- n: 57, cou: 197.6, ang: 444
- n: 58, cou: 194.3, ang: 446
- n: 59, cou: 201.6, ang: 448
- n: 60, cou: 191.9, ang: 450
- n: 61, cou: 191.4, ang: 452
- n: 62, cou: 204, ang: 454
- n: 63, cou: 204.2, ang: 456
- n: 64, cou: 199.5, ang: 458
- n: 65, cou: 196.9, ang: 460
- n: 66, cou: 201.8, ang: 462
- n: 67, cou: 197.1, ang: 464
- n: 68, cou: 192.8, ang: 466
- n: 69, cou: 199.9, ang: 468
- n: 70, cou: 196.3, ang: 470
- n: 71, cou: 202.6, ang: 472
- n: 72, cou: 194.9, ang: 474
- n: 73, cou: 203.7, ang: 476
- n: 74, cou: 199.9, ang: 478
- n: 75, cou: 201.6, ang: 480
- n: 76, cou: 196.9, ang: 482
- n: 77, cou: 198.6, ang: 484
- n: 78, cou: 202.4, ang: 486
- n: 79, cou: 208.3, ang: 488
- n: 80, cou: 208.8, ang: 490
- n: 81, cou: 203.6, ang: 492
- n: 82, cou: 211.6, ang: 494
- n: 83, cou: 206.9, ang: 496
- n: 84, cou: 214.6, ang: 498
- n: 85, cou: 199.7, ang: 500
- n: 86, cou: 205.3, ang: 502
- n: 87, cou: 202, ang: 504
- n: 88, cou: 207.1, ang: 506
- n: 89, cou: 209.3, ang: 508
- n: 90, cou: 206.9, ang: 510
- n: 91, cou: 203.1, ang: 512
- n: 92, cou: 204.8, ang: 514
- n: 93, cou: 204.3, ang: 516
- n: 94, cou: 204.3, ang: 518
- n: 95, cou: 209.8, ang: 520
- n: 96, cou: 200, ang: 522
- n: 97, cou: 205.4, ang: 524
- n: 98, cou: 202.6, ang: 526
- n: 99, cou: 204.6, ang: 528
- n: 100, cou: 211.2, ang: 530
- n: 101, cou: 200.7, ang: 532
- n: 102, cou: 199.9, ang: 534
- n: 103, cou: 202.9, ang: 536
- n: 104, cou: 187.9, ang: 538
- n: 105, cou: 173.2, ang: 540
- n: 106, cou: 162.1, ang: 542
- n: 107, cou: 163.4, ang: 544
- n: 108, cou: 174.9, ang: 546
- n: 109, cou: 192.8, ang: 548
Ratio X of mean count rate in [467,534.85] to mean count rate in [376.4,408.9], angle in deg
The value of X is 1.4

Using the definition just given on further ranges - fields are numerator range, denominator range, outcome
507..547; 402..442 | 1.19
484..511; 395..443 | 1.24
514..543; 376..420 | 1.39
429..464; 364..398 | 1.37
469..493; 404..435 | 1.28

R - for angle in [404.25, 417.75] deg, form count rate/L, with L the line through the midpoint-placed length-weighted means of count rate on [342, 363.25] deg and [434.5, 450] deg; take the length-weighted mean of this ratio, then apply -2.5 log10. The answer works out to 0.28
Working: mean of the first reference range 202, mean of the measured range 153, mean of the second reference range 197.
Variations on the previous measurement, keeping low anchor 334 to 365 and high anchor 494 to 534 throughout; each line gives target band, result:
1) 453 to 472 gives 0.03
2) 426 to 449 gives 0.06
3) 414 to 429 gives 0.41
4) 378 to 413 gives 0.36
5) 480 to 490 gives 0.01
